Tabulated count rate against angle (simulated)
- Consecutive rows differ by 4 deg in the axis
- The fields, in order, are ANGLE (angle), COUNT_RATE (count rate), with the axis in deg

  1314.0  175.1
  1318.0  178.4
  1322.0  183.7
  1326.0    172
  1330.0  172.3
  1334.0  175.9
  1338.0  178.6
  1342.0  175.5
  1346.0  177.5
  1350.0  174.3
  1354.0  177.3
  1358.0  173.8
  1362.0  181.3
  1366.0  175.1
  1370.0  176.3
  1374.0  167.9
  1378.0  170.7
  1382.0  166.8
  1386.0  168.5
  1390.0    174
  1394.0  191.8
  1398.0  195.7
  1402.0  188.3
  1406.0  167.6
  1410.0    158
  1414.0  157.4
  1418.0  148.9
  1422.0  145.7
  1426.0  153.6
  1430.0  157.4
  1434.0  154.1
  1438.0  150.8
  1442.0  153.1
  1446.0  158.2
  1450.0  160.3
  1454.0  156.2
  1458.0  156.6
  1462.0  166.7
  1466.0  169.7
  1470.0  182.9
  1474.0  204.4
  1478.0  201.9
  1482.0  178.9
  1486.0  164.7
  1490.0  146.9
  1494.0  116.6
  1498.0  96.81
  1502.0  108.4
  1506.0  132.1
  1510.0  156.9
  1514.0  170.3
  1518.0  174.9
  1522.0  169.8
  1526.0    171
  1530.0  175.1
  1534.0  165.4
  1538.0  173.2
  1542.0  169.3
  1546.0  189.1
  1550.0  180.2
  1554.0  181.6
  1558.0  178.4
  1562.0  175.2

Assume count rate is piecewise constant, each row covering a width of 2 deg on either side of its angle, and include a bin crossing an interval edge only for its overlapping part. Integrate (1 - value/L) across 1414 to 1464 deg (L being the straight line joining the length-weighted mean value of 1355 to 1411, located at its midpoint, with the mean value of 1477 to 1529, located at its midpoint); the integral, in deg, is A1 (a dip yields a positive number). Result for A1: 2.9 deg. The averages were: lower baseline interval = 176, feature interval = 155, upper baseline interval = 153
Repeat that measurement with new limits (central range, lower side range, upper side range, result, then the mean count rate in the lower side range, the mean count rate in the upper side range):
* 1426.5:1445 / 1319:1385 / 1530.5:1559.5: 2.27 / 175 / 177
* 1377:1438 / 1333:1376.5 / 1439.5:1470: 0.84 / 176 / 161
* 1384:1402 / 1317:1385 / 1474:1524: -1.52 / 175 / 154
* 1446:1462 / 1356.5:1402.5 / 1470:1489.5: 2.04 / 177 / 184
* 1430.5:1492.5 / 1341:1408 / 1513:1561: 3.30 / 177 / 175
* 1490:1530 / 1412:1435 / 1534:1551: 5.75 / 153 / 176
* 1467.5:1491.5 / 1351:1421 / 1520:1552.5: -0.94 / 173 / 174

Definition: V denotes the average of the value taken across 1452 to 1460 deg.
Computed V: 156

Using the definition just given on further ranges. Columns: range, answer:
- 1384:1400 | 182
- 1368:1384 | 170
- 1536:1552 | 178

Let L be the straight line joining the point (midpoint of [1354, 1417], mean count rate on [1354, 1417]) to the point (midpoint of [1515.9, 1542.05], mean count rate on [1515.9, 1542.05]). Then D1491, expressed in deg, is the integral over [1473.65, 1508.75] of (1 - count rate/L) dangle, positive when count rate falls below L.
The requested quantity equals 5.0 deg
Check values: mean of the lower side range 174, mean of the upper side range 171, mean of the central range 148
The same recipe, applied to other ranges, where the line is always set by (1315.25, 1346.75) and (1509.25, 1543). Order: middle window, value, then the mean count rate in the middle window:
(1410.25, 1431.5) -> 2.5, 153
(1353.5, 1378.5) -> 0.1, 175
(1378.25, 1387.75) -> 0.4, 168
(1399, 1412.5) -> 0.1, 173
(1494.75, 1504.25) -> 3.7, 105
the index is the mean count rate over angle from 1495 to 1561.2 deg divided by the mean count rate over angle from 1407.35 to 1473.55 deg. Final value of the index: 1.01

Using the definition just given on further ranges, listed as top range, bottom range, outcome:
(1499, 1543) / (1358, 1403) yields 0.90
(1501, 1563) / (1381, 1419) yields 0.97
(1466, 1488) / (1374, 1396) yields 1.06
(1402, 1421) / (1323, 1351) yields 0.91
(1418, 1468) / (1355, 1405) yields 0.88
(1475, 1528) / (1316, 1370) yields 0.87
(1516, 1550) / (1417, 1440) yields 1.14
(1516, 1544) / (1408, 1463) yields 1.10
